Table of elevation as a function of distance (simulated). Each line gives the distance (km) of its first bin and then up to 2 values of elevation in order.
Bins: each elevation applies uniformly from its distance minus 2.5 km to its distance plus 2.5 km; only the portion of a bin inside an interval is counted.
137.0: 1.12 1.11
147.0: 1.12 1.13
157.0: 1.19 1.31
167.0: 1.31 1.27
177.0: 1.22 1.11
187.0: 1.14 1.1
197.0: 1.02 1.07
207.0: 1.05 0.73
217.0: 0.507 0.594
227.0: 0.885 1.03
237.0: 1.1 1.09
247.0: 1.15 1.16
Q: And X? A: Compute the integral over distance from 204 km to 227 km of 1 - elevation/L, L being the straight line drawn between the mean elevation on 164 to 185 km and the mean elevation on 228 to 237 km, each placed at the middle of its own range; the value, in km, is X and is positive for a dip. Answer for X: 7.2 km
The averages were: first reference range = 1.23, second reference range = 1.03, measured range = 0.746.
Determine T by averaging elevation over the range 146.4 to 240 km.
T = 1.05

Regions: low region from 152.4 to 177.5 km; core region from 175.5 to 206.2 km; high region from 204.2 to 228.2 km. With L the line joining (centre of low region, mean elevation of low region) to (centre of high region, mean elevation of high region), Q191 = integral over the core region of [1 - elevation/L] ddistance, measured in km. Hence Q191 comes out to -3.4 km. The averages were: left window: 1.25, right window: 0.75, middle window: 1.1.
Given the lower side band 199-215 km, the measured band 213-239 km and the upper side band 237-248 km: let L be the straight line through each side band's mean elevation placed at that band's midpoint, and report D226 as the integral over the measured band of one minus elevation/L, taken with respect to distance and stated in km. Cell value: 5.7 km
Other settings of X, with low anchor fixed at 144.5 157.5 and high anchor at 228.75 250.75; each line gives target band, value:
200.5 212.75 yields 1.51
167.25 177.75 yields -1.26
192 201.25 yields 0.52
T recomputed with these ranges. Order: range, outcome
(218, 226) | 0.632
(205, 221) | 0.738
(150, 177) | 1.24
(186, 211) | 1.05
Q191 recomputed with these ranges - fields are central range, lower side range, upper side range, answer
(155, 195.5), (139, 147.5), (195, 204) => -4.8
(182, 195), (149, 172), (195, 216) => -0.8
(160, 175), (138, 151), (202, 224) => -4.4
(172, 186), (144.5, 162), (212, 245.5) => -1.5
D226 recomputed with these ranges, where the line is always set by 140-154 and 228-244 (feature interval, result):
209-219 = 3.98 km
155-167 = -1.68 km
